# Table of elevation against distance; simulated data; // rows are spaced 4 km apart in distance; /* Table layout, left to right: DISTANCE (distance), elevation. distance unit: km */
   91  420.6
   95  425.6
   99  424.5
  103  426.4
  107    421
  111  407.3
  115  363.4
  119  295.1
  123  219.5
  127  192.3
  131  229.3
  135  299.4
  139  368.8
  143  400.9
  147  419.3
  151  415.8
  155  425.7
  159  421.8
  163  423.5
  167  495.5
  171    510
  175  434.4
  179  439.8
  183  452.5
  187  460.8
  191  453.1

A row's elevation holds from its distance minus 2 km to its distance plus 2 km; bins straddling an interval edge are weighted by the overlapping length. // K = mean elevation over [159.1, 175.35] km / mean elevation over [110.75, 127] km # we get 1.57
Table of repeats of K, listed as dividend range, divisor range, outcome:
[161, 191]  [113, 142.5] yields 1.60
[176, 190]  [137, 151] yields 1.13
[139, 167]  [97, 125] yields 1.15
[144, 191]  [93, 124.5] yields 1.19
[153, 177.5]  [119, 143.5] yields 1.62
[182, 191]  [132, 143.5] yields 1.34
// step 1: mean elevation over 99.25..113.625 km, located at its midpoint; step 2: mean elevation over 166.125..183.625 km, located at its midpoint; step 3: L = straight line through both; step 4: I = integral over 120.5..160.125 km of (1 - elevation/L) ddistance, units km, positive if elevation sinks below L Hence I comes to 9.47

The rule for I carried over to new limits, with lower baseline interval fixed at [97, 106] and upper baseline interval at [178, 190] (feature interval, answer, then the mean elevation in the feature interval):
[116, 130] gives 6.08 km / 244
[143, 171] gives 0.42 km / 437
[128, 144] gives 4.58 km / 312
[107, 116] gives 0.68 km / 396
